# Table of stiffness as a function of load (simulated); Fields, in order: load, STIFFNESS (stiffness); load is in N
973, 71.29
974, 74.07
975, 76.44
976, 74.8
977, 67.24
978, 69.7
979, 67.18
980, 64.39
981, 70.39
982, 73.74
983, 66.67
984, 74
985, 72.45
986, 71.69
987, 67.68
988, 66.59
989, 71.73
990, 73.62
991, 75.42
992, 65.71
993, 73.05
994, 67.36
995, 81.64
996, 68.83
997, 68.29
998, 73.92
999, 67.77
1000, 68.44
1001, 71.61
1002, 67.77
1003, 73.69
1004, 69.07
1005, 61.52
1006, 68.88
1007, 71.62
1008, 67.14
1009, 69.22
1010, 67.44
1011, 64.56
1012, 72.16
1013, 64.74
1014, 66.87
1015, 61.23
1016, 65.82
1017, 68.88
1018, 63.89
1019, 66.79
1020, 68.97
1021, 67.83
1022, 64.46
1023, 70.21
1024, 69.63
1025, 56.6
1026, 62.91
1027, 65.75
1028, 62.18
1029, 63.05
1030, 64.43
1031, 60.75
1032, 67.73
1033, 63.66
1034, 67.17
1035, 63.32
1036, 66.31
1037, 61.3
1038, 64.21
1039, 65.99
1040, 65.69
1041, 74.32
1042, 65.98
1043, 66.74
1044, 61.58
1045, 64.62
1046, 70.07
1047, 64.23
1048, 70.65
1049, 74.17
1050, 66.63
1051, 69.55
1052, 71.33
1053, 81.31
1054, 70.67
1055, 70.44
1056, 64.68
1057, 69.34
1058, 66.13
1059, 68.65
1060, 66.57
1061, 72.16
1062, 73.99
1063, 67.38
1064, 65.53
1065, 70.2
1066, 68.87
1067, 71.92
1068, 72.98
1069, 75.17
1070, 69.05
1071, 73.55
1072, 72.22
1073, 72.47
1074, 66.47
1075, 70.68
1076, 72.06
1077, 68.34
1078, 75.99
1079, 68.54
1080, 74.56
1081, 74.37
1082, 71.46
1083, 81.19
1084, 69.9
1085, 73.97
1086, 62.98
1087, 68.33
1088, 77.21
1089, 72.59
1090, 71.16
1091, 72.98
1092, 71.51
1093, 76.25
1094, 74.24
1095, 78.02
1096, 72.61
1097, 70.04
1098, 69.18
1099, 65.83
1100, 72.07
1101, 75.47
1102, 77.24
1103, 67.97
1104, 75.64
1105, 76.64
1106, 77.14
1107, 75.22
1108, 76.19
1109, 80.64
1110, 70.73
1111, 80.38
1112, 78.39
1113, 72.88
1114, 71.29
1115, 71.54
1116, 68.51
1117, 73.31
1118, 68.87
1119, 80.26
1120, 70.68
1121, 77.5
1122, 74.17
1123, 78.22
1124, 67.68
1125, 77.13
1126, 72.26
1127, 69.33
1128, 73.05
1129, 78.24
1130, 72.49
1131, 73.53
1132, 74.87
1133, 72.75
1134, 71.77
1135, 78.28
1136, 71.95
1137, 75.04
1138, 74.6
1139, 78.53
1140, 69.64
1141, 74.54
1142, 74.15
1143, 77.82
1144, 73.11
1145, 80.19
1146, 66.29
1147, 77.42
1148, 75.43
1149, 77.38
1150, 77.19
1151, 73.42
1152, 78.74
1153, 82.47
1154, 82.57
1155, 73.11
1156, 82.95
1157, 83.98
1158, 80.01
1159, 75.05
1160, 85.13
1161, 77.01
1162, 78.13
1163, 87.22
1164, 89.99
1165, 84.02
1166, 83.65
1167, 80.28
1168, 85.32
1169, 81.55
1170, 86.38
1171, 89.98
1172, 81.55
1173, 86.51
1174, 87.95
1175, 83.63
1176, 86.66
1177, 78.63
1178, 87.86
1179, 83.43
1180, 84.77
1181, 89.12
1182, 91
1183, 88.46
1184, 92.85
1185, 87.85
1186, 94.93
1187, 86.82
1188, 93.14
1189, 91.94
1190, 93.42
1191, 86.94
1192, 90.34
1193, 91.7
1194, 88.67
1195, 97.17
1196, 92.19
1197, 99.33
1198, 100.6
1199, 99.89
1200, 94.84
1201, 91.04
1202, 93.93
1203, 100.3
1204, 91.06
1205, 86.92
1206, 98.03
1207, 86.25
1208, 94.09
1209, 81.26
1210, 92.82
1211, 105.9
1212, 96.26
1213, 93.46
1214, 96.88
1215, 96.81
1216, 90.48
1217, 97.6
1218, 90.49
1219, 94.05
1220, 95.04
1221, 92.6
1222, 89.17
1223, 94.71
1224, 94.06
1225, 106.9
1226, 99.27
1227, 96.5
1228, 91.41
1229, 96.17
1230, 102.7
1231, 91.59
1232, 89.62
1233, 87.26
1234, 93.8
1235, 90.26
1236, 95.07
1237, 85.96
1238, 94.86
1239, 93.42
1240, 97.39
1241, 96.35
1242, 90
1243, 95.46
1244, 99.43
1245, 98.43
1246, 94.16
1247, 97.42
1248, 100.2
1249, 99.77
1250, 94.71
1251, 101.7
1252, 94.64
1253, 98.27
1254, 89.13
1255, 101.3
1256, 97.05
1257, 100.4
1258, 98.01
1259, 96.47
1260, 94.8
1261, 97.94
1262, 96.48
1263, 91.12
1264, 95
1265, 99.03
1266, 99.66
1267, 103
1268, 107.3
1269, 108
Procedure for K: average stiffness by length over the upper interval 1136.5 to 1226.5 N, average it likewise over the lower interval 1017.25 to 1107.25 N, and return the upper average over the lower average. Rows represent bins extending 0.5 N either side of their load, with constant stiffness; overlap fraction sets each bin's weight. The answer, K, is 1.3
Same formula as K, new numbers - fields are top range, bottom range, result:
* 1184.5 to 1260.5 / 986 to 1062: 1.39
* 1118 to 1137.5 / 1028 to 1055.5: 1.10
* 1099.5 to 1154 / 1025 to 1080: 1.09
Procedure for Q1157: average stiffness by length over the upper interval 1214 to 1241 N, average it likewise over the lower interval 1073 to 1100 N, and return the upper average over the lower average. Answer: 1.31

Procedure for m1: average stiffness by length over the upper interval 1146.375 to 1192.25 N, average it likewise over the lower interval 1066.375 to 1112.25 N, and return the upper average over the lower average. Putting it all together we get 1.15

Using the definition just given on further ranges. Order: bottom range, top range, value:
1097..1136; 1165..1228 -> 1.24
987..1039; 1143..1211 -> 1.28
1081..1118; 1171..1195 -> 1.21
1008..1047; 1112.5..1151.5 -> 1.13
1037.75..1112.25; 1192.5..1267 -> 1.33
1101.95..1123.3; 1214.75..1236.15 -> 1.26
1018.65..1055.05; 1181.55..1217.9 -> 1.40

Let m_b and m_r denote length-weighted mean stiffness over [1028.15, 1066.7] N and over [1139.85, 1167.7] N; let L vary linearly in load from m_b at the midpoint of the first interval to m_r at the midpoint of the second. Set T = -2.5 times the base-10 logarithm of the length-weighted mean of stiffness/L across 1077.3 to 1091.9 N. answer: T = -0.014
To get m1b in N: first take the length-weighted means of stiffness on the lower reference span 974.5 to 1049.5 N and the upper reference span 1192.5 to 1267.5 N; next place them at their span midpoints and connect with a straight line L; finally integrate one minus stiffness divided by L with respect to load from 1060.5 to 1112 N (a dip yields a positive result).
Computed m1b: 3.06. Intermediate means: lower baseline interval 67.9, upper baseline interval 95.2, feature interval 72.6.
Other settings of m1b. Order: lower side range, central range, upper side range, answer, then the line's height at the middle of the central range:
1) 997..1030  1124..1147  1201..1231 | 2.64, 83.6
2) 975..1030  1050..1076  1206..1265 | 1.72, 75.4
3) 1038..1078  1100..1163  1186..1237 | 4.36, 81.1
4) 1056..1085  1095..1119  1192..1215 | 1.16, 77.4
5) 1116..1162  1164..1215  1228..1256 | -3.07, 85.1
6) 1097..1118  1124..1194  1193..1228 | 2.59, 84.1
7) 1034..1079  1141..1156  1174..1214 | 1.35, 84.1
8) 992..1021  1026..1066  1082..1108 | 1.82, 70.6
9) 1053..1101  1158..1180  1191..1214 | 1.02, 87.8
